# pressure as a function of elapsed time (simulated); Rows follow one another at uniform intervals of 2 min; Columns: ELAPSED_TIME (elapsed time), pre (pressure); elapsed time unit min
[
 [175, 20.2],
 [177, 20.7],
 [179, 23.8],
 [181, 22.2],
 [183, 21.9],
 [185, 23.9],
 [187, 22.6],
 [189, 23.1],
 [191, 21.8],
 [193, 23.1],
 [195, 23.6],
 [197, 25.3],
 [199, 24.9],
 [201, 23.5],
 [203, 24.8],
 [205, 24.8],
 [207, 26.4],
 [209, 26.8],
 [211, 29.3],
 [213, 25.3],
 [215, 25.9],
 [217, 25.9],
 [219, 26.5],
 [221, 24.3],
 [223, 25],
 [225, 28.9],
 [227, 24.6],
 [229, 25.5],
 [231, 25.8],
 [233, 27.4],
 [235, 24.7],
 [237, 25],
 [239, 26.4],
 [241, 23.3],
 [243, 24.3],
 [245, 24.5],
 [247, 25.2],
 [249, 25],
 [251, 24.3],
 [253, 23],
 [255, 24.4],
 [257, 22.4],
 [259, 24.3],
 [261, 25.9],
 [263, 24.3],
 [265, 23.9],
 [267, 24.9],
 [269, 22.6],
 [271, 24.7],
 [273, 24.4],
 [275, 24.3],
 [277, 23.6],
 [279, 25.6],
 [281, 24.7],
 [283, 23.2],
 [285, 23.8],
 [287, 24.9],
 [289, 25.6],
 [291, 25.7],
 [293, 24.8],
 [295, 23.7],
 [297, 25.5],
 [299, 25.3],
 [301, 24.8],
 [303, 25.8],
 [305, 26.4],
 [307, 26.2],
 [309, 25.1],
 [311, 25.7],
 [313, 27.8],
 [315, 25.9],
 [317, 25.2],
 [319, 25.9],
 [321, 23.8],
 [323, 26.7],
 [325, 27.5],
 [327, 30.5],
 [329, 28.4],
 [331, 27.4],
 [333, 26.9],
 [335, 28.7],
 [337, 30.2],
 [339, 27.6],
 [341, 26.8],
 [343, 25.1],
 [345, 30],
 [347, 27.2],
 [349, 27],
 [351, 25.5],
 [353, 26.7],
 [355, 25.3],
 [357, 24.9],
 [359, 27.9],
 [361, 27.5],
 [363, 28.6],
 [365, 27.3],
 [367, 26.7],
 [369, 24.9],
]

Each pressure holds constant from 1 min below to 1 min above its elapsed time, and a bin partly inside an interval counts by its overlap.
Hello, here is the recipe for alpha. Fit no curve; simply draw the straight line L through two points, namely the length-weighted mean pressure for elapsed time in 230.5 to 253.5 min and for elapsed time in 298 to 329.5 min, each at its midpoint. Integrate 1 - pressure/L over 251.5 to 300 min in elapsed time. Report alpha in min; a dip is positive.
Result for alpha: 2.22 min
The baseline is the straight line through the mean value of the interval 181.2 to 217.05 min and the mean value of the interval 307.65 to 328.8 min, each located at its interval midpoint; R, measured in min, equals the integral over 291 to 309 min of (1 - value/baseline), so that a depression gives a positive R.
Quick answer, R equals 0.6 min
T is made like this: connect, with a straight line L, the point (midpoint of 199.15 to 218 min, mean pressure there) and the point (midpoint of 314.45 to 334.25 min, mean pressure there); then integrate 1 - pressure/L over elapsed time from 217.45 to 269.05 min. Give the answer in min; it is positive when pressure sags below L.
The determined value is 2.4 min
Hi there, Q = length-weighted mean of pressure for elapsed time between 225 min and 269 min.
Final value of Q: 24.8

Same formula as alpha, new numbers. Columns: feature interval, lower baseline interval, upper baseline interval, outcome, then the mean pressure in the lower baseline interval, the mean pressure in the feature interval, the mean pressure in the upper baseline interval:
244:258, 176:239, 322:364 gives 0.8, 24.8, 24.1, 27.4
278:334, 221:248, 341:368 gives 1.0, 25.4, 25.8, 26.9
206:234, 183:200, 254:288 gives -3.0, 23.4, 26.3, 24.2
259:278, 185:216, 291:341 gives 1.1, 24.7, 24.3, 26.5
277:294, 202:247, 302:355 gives 1.1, 25.7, 24.7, 26.9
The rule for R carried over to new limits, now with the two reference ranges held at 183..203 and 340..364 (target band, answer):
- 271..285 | 0.56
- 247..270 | 0.70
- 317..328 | -0.20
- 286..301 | 0.34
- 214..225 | -0.80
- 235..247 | -0.10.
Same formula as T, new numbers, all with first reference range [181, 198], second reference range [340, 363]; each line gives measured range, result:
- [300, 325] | 0.1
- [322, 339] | -1.2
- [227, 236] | -0.6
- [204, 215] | -1.4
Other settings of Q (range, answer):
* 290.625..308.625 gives 25.3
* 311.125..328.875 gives 26.7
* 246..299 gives 24.4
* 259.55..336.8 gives 25.6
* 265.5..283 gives 24.3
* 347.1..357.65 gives 26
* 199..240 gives 25.8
